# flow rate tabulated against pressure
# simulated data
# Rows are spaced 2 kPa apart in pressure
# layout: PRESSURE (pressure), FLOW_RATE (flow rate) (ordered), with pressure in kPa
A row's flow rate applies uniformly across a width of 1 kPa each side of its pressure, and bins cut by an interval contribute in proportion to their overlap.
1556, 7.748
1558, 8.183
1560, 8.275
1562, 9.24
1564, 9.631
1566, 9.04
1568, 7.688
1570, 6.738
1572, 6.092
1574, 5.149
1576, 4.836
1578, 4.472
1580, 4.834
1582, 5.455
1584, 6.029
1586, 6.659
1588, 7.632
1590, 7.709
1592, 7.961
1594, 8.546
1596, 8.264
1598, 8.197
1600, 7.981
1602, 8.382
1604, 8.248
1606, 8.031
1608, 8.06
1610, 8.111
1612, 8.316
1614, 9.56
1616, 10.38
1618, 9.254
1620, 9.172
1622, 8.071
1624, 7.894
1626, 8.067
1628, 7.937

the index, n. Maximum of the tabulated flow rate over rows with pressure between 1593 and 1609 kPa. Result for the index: 8.546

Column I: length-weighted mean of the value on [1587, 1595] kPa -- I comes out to 7.96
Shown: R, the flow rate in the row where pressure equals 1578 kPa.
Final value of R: 4.472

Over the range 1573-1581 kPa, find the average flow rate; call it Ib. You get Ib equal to 4.82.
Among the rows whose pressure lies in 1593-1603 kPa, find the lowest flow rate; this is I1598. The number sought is 7.981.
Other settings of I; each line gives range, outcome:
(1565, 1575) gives 6.94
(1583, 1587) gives 6.34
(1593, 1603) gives 8.27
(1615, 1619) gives 9.82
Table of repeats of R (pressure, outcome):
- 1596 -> 8.264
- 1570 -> 6.738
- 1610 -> 8.111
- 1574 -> 5.149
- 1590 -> 7.709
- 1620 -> 9.172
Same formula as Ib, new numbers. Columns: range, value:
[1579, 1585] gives 5.44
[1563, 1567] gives 9.34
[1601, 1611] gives 8.17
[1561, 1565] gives 9.44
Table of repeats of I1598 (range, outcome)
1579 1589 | 4.834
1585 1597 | 6.659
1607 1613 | 8.06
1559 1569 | 7.688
